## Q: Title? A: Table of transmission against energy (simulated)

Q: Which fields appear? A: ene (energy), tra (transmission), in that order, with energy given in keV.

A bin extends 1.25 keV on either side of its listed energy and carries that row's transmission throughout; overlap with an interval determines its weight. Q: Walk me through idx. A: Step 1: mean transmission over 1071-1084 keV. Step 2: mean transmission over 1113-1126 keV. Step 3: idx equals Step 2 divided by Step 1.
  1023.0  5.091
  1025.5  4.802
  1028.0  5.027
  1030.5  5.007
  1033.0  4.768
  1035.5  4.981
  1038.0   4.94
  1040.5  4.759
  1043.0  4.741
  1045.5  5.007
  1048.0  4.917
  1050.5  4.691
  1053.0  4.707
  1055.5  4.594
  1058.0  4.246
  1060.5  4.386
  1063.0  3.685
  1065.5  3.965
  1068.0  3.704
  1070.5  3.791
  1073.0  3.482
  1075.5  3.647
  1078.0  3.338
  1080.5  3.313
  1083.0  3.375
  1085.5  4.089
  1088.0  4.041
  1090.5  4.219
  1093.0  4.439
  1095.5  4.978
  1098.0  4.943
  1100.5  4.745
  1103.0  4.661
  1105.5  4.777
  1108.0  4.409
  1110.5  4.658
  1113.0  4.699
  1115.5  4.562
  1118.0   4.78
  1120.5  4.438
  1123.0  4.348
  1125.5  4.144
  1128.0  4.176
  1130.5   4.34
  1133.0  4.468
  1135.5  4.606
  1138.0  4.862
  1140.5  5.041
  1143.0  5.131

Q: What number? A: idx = 1.3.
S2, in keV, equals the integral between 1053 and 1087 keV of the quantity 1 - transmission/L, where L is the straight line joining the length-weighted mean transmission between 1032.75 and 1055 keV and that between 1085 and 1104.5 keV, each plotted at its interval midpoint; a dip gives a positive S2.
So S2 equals 6.0 keV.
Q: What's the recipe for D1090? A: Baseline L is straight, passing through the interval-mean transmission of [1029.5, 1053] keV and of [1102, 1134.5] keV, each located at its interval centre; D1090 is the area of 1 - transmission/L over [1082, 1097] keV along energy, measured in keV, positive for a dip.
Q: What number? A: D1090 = 1.3 keV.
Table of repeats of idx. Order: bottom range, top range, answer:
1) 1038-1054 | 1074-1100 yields 0.84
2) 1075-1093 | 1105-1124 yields 1.21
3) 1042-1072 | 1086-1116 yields 1.05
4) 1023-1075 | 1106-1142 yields 1.01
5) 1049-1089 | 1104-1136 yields 1.14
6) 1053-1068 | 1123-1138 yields 1.05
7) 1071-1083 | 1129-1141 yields 1.34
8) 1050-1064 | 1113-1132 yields 1.01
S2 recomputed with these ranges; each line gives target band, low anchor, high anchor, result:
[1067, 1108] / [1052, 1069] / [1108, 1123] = 2.6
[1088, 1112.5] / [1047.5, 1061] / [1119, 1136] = -1.0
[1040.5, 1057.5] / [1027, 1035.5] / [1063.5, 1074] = -1.5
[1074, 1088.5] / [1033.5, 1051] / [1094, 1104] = 3.7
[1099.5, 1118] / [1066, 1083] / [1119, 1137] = -2.6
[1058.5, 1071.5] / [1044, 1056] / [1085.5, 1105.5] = 2.2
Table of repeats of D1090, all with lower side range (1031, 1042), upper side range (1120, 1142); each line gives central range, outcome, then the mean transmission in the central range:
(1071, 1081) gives 2.6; 3.48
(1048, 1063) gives 1.0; 4.49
